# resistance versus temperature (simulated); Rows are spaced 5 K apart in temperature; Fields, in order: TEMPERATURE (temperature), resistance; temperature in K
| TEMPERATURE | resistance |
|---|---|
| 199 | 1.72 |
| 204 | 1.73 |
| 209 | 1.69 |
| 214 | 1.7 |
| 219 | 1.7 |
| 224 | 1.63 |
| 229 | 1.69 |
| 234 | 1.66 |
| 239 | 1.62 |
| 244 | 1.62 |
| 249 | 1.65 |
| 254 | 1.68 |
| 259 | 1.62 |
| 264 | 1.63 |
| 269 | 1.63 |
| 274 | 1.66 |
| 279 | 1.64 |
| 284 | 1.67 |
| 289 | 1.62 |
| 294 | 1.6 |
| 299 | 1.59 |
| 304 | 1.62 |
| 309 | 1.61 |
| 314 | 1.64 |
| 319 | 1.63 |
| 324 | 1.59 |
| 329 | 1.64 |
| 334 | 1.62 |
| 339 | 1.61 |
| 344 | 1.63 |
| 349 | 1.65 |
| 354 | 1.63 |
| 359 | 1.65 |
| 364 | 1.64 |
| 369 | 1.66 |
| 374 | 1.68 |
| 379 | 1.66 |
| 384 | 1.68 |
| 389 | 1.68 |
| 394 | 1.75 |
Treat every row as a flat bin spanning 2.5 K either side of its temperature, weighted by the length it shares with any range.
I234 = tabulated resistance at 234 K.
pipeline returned 1.66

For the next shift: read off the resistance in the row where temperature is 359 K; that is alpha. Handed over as 1.65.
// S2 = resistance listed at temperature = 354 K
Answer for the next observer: 1.63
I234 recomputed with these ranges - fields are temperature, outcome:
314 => 1.64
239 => 1.62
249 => 1.65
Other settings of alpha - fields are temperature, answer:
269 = 1.63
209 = 1.69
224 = 1.63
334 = 1.62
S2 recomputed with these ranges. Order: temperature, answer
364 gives 1.64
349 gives 1.65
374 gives 1.68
